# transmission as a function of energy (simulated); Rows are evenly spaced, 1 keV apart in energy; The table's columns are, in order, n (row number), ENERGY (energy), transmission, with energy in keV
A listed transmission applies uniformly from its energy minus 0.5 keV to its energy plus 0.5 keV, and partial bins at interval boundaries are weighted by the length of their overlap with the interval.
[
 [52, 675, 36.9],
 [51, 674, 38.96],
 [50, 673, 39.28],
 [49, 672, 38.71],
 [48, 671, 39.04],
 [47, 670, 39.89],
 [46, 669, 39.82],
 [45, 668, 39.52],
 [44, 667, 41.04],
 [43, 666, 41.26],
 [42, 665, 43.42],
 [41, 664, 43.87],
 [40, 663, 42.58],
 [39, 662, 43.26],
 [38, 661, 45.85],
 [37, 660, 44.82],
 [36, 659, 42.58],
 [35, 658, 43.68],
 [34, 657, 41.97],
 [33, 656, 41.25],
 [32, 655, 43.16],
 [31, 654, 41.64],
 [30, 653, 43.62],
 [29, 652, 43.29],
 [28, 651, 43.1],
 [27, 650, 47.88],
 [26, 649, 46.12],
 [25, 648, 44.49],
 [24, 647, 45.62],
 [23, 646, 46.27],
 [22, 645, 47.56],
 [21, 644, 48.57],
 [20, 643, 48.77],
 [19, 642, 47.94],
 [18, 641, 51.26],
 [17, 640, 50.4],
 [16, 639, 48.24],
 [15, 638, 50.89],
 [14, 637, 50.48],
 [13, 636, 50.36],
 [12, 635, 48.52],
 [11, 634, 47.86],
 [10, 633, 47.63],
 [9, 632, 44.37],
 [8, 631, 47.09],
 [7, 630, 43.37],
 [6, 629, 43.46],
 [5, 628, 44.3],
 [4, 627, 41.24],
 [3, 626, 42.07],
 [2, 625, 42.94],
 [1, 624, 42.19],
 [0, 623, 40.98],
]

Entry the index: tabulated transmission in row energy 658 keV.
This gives 43.68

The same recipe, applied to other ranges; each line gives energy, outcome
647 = 45.62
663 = 42.58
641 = 51.26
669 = 39.82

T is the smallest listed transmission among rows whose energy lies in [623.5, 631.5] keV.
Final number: 41.24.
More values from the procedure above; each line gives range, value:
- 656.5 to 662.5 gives 41.97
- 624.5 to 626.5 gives 42.07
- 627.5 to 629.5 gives 43.46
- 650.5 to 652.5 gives 43.1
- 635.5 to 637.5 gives 50.36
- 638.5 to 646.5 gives 46.27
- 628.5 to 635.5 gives 43.37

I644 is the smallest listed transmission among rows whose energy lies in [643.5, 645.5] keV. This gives 47.56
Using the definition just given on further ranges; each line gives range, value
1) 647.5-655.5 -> 41.64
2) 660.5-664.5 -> 42.58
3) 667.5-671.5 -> 39.04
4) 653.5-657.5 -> 41.25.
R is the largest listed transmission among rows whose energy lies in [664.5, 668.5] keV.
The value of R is 43.42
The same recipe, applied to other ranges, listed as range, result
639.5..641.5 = 51.26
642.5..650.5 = 48.77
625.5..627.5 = 42.07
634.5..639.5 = 50.89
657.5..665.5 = 45.85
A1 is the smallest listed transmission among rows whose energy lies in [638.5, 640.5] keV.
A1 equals 48.24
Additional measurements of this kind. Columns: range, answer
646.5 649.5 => 44.49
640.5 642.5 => 47.94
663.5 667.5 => 41.04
